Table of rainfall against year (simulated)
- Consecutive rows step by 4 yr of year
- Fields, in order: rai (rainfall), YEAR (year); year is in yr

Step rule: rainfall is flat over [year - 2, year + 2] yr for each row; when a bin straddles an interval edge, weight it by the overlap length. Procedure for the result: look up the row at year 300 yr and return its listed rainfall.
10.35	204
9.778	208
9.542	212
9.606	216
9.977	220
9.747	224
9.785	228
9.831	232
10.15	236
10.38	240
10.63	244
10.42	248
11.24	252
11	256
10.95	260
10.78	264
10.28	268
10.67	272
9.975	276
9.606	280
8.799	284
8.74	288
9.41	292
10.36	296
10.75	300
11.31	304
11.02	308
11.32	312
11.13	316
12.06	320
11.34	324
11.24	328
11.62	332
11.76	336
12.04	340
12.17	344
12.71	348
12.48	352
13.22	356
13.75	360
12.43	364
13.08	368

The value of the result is 10.75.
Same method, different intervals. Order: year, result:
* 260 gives 10.95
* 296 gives 10.36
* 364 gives 12.43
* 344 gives 12.17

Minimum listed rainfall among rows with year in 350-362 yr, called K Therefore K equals 12.48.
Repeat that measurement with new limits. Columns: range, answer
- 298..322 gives 10.75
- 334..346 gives 11.76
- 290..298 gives 9.41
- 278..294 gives 8.74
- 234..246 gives 10.15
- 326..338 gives 11.24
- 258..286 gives 8.799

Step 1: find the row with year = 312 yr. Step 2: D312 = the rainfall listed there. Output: 11.32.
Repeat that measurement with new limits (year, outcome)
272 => 10.67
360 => 13.75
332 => 11.62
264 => 10.78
